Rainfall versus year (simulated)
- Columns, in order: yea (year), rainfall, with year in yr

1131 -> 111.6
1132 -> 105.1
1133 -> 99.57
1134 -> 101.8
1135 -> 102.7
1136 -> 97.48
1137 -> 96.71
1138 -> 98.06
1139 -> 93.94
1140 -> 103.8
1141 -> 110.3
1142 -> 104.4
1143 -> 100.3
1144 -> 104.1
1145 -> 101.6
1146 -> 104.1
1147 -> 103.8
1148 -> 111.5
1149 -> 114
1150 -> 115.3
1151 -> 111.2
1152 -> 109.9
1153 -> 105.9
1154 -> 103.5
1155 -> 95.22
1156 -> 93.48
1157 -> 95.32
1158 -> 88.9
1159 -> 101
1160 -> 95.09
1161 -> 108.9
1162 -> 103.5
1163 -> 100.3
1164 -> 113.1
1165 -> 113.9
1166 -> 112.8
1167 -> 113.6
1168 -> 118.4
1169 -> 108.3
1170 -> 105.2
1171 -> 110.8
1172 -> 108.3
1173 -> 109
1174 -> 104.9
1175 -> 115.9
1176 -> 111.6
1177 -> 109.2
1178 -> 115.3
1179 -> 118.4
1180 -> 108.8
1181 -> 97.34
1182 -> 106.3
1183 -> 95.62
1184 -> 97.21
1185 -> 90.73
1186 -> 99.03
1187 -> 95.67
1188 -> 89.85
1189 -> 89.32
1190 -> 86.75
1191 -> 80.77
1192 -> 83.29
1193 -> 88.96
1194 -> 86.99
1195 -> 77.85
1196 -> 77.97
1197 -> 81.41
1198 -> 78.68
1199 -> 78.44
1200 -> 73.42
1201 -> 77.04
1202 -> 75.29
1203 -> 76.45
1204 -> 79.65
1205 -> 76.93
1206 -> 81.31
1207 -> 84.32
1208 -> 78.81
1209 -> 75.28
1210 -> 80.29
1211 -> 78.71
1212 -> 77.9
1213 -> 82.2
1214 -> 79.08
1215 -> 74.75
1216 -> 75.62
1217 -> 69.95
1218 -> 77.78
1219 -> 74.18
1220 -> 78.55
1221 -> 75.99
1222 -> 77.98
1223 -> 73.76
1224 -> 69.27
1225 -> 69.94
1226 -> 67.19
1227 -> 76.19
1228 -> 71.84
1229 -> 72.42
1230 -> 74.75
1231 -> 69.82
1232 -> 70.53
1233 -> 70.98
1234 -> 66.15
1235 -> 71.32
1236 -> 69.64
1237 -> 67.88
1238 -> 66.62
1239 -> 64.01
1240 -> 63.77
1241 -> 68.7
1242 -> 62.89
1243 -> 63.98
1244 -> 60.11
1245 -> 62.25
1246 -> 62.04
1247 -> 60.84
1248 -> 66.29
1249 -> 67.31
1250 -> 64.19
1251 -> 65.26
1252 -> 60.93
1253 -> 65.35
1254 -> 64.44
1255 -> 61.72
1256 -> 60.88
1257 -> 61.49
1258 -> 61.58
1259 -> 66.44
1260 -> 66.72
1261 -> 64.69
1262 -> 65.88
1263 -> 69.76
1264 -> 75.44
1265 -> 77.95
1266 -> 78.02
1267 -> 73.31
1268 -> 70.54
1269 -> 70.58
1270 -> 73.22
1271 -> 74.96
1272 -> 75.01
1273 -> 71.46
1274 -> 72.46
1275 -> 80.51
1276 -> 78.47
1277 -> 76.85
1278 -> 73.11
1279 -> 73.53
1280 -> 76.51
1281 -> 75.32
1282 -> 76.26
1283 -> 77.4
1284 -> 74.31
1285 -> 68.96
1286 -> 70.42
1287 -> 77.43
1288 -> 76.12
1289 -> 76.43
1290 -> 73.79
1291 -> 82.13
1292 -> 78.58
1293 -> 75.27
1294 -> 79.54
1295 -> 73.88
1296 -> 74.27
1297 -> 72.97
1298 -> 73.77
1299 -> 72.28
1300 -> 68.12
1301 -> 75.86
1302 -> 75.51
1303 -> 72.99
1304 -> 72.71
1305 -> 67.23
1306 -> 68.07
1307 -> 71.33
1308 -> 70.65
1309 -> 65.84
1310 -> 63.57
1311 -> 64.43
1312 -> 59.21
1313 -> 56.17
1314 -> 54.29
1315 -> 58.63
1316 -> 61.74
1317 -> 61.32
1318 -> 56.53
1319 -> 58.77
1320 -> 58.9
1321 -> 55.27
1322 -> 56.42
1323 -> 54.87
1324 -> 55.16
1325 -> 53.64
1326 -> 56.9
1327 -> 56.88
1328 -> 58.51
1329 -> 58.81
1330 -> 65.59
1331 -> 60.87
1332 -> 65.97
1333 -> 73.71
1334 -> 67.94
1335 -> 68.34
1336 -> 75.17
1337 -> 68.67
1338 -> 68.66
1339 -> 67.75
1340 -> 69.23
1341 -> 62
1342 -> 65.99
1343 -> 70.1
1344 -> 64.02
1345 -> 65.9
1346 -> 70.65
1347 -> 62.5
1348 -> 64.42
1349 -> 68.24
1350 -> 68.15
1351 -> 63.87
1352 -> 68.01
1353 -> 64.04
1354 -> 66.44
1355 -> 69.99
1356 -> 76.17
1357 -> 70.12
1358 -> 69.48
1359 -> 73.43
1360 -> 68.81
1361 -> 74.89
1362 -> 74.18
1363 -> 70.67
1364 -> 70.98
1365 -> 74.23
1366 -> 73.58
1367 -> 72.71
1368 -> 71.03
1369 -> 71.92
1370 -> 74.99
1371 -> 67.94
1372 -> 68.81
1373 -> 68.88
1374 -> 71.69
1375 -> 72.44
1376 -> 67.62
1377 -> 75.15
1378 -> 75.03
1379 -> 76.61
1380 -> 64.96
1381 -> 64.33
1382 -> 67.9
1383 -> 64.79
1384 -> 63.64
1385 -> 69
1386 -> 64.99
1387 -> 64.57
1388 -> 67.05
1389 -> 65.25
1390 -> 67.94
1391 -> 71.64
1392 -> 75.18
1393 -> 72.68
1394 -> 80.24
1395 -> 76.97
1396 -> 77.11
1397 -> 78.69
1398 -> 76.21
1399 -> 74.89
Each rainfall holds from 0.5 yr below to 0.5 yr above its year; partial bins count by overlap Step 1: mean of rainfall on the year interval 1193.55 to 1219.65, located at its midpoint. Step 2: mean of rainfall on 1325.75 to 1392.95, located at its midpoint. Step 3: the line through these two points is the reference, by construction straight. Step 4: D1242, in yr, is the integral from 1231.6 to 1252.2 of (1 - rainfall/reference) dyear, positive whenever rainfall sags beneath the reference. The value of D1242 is 2.8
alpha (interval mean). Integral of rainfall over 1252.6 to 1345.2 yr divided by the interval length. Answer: 68.4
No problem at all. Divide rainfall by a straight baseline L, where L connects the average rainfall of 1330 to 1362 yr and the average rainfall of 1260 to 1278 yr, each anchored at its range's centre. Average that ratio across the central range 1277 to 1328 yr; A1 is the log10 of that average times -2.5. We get 0.05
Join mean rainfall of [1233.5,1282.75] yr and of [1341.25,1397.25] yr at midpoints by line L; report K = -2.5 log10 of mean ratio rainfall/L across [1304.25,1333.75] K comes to 0.14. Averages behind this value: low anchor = 68.8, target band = 61.2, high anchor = 69.9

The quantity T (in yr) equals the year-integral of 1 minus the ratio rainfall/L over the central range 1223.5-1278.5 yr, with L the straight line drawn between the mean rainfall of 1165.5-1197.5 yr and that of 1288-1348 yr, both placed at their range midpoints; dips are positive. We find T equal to 9.23 yr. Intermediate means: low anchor 99.9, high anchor 66.4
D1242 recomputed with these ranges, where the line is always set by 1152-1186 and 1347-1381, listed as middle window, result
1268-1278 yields 1.4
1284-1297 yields 1.3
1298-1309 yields 1.3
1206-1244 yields 9.0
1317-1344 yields 4.8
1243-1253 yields 3.0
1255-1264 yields 2.4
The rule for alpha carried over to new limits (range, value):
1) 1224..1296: 70.4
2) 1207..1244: 72.5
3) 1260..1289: 73.8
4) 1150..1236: 89.4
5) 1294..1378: 67.1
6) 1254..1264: 64.9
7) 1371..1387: 68.9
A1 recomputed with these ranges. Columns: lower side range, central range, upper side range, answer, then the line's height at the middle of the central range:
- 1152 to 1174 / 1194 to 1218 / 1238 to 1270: 0.11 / 86.7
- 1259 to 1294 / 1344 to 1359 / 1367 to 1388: 0.04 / 70.6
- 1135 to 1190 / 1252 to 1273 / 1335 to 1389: 0.25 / 86.6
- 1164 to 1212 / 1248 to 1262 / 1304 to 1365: 0.25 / 80.6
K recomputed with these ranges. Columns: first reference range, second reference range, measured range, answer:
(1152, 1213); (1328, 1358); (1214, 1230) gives 0.19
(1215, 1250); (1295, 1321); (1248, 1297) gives -0.06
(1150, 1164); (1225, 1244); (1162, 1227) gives -0.04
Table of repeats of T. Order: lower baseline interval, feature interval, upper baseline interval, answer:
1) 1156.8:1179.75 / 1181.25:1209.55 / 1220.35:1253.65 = 2.41 yr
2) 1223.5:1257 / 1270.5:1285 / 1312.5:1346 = -2.33 yr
